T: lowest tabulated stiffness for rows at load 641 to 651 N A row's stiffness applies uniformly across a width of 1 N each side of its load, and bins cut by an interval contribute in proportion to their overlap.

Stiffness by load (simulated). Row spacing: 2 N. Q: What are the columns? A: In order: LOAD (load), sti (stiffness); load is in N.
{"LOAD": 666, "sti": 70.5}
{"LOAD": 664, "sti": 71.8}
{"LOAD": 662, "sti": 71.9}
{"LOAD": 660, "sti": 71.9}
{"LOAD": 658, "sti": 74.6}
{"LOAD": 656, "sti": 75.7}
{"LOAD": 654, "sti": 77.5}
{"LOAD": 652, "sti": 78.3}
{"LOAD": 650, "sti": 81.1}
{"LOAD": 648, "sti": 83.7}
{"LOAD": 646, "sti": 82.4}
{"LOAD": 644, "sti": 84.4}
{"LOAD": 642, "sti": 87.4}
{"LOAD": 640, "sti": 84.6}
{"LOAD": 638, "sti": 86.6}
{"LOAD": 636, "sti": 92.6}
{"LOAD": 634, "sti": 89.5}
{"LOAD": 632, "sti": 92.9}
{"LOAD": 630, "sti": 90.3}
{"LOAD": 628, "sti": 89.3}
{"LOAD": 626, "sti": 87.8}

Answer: 81.1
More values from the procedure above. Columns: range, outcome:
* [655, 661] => 71.9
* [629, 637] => 89.5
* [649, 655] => 77.5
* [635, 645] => 84.4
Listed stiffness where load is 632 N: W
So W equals 92.9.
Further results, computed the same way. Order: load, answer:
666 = 70.5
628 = 89.3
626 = 87.8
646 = 82.4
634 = 89.5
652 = 78.3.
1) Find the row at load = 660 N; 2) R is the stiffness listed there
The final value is 71.9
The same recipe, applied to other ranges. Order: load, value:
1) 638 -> 86.6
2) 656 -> 75.7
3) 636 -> 92.6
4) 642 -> 87.4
